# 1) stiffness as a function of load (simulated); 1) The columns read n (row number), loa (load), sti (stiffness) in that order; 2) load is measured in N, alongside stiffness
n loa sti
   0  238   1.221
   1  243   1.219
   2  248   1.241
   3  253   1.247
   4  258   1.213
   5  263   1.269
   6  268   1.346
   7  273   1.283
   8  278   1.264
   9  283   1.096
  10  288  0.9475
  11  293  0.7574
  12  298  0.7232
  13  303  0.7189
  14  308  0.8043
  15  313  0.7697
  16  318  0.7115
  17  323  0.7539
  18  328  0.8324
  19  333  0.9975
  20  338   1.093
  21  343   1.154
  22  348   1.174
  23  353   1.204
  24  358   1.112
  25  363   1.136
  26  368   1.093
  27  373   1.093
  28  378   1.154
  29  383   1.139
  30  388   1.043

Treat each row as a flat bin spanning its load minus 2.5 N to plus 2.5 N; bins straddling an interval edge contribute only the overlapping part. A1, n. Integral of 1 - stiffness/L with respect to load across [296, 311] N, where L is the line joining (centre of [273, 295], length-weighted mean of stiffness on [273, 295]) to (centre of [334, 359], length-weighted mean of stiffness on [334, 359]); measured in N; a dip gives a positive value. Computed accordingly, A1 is 4.6 N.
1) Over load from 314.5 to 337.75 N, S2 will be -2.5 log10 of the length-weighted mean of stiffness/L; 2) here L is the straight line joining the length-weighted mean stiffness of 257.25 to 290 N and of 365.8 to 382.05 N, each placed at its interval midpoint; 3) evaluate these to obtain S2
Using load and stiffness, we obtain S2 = 0.34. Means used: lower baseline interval 1.21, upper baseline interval 1.12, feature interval 0.848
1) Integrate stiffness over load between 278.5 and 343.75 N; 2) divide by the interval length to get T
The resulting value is 0.878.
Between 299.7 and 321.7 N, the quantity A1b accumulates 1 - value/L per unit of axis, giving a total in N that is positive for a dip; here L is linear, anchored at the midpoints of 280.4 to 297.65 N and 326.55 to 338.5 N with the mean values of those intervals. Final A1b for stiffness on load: 4.40 N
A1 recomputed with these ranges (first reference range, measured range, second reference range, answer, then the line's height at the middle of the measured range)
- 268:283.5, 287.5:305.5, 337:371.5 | 6.67 N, 1.22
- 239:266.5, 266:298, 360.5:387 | 3.47 N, 1.21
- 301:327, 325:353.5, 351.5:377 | -3.46 N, 0.942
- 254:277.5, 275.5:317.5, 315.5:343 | 8.57 N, 1.09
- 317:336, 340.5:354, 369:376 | -3.07 N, 0.956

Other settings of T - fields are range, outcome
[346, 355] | 1.19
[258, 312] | 1.02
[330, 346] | 1.08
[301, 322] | 0.752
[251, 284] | 1.25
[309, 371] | 0.999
